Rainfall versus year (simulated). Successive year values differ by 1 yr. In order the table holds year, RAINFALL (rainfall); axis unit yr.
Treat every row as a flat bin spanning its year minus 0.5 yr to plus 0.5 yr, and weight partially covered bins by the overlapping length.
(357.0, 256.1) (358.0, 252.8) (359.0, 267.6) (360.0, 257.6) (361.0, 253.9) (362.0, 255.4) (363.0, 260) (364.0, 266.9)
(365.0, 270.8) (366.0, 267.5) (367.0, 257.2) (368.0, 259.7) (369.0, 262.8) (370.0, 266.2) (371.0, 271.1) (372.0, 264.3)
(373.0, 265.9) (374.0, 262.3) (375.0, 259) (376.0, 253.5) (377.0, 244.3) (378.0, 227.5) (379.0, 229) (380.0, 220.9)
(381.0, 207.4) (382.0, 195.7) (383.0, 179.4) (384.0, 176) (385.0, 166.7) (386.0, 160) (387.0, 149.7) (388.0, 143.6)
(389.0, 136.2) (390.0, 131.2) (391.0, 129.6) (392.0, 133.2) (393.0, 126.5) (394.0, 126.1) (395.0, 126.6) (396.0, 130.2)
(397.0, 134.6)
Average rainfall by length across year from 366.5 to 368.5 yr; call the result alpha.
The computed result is 258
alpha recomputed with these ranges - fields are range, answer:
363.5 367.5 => 266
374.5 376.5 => 256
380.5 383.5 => 194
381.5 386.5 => 176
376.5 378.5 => 236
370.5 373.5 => 267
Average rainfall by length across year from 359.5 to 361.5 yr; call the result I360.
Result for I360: 256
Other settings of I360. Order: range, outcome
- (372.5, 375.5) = 262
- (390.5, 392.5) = 131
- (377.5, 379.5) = 228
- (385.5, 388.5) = 151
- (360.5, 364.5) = 259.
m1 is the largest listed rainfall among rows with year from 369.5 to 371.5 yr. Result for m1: 271.1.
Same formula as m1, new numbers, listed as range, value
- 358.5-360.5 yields 267.6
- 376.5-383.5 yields 244.3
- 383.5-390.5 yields 176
